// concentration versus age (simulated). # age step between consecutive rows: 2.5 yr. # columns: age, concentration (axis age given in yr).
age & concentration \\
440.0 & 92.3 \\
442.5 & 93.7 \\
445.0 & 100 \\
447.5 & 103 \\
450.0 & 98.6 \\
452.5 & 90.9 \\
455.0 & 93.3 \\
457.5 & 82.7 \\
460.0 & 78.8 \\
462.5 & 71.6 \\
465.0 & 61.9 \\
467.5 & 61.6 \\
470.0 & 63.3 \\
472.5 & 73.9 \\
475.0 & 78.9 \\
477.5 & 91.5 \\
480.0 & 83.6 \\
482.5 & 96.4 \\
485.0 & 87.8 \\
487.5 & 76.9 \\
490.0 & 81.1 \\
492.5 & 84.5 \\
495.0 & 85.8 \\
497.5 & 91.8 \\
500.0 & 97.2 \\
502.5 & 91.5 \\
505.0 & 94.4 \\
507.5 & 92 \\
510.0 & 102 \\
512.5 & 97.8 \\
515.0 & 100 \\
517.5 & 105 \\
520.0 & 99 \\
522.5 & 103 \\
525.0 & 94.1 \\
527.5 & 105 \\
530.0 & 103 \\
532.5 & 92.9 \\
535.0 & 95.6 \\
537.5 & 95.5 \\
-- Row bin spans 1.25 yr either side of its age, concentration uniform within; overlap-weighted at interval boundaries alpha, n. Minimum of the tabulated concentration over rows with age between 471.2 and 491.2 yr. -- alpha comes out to 73.9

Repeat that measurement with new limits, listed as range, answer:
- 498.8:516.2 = 91.5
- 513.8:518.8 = 100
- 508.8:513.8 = 97.8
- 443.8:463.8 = 71.6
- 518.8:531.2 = 94.1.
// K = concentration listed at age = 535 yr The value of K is 95.6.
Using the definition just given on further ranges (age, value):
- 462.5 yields 71.6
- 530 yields 103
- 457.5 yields 82.7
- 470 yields 63.3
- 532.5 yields 92.9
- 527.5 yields 105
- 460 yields 78.8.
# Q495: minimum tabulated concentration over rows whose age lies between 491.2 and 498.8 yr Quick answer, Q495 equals 84.5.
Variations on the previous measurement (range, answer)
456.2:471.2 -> 61.6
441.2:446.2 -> 93.7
